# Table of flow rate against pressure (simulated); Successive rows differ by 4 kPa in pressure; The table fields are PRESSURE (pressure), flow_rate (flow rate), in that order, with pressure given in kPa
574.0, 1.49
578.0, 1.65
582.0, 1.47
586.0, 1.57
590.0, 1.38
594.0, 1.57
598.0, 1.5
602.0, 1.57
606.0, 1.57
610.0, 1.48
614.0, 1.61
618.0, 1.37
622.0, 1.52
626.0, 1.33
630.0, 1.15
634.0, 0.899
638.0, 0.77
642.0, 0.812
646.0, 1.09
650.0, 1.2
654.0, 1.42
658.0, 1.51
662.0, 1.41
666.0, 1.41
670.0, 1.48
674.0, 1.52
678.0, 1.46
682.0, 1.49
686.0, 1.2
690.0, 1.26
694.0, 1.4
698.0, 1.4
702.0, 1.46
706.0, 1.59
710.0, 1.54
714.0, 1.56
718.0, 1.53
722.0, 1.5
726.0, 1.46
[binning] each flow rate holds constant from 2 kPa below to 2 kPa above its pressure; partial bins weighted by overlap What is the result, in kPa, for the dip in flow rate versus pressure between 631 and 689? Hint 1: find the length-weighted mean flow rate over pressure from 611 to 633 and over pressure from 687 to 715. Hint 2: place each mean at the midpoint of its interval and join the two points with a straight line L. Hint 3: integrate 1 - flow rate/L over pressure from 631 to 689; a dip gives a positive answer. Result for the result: 6.2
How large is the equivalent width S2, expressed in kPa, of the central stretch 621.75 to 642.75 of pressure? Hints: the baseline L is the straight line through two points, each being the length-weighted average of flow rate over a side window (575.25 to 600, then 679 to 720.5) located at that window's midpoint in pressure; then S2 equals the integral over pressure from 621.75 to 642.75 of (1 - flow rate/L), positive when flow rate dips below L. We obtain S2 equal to 6.1 kPa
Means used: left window 1.52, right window 1.44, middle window 1.06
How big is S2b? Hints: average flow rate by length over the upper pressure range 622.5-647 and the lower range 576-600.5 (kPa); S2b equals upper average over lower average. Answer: 0.68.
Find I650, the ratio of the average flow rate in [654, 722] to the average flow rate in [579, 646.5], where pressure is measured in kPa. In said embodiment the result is 1.08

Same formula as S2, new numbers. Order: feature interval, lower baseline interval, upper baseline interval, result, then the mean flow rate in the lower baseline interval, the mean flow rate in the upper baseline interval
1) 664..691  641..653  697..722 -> -2.4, 1.08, 1.52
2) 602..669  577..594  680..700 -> 6.6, 1.52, 1.35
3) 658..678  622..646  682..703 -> -3.9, 1.04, 1.35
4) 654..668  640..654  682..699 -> -3.3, 1.09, 1.33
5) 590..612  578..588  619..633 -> -1.2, 1.55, 1.3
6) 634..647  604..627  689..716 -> 5.3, 1.49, 1.47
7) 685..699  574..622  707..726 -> 1.9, 1.52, 1.53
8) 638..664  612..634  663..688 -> 3.5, 1.35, 1.43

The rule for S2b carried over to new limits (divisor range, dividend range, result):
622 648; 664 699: 1.34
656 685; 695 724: 1.03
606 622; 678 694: 0.90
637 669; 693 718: 1.22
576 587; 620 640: 0.73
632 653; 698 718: 1.56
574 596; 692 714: 0.97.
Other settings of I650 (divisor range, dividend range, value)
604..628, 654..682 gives 0.99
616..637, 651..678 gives 1.18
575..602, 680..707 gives 0.91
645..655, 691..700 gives 1.12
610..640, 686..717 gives 1.15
